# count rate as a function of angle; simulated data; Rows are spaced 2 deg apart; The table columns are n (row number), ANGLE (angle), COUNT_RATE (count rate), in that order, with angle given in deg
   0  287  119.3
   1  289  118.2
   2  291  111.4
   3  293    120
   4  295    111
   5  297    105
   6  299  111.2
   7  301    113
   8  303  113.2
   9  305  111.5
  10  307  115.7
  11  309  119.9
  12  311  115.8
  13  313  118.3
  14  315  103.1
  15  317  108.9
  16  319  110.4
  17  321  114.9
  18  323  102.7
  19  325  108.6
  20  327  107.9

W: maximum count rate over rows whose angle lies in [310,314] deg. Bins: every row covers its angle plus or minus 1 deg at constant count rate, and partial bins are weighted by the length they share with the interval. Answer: 118.3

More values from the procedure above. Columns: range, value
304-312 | 119.9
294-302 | 113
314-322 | 114.9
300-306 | 113.2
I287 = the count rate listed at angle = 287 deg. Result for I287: 119.3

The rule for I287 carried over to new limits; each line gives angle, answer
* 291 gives 111.4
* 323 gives 102.7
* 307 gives 115.7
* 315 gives 103.1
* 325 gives 108.6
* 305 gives 111.5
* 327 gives 107.9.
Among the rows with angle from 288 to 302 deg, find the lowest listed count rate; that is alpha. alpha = 105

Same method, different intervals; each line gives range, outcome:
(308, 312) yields 115.8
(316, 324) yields 102.7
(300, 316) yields 103.1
